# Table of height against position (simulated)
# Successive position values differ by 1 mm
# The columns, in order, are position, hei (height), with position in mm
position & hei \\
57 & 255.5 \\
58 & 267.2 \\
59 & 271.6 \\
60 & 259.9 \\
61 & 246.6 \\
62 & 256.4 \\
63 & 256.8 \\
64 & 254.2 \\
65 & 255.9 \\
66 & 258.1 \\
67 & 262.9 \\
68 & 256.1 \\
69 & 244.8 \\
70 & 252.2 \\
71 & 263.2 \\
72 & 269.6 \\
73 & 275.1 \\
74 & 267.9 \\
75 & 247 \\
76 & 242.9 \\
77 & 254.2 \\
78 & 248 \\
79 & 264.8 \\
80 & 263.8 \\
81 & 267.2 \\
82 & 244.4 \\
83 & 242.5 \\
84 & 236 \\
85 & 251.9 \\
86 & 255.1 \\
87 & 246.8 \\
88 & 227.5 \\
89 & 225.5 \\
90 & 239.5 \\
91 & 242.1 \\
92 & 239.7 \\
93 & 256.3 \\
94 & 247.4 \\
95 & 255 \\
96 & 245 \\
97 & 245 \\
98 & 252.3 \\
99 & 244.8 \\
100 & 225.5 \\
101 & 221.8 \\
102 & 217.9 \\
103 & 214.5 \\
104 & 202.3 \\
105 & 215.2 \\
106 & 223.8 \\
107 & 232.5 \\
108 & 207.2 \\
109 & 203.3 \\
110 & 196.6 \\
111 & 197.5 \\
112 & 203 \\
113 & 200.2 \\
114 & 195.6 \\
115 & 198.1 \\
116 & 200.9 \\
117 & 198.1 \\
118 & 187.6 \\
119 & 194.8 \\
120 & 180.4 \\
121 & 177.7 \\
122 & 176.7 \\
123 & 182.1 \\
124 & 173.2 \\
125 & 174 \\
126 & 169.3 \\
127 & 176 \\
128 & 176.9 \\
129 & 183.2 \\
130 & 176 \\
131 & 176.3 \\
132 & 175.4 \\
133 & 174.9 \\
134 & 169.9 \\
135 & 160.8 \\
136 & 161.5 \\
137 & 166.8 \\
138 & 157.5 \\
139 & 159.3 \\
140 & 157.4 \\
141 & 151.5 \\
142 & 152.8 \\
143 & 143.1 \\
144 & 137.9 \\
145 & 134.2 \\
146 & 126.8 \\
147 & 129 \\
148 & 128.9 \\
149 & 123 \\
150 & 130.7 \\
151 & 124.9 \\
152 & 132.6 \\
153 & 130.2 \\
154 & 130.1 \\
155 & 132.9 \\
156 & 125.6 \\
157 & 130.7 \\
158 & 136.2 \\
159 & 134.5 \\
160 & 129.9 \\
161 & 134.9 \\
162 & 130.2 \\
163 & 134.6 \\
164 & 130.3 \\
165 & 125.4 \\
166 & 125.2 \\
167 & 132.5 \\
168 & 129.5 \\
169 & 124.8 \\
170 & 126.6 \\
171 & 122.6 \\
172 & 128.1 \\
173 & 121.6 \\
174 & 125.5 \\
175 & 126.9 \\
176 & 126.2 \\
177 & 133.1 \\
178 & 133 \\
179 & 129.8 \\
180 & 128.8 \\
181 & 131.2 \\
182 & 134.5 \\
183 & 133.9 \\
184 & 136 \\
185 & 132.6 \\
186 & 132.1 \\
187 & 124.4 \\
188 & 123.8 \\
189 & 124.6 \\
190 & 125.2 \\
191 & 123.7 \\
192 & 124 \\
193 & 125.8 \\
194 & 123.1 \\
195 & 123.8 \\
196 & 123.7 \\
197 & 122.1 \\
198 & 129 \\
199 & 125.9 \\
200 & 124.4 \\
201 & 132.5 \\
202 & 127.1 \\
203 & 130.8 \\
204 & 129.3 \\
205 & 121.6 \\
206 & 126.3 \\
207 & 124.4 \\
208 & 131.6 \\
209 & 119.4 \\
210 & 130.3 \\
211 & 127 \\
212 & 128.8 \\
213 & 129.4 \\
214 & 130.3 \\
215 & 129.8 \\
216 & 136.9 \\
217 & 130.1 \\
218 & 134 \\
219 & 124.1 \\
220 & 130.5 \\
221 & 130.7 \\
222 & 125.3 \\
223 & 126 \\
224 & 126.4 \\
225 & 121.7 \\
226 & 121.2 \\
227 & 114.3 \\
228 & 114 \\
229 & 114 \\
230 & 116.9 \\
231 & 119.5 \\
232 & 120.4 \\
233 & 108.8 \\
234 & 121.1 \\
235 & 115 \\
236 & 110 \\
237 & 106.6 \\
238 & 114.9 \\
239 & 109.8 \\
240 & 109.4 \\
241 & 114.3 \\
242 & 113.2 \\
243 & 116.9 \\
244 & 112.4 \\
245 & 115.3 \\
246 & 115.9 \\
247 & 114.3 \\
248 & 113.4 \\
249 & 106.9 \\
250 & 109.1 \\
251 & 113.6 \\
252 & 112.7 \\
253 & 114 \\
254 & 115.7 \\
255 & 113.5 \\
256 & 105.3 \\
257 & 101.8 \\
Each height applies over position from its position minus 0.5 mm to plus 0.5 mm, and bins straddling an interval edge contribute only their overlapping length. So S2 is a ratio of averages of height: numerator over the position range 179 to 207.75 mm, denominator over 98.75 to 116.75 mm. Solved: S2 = 0.61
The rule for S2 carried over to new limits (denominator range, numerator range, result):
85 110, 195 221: 0.55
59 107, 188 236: 0.51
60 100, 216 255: 0.47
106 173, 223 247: 0.73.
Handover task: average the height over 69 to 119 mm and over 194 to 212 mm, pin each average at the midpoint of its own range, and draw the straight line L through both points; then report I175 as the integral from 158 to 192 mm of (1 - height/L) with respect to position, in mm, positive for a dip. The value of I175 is 5.4 mm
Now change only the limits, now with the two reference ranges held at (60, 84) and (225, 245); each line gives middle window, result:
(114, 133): 2.6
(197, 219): 1.5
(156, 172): 4.2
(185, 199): 2.4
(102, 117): 1.1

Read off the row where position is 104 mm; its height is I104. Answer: 202.3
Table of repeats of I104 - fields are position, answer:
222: 125.3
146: 126.8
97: 245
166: 125.2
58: 267.2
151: 124.9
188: 123.8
